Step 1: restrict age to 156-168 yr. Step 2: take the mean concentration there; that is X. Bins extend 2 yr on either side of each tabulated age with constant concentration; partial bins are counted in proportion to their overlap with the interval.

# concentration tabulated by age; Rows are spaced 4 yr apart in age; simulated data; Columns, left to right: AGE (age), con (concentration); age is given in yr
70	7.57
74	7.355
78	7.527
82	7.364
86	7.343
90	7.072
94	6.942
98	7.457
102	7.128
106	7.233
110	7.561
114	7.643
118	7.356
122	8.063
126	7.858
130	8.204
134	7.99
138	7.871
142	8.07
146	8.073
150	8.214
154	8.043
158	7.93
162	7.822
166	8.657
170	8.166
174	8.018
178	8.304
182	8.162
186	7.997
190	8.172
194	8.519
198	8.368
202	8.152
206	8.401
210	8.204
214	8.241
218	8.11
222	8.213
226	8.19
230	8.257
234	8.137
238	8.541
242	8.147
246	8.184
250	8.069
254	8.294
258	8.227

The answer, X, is 8.14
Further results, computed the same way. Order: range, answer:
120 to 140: 8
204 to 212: 8.3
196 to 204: 8.26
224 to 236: 8.19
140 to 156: 8.1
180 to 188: 8.08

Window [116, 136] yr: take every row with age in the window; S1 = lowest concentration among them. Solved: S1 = 7.356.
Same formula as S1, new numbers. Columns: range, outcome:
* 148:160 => 7.93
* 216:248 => 8.11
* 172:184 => 8.018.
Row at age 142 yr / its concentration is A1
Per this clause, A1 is 8.07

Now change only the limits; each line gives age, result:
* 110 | 7.561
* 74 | 7.355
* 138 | 7.871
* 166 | 8.657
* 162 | 7.822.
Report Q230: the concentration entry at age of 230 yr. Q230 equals 8.257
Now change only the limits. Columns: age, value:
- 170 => 8.166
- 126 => 7.858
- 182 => 8.162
